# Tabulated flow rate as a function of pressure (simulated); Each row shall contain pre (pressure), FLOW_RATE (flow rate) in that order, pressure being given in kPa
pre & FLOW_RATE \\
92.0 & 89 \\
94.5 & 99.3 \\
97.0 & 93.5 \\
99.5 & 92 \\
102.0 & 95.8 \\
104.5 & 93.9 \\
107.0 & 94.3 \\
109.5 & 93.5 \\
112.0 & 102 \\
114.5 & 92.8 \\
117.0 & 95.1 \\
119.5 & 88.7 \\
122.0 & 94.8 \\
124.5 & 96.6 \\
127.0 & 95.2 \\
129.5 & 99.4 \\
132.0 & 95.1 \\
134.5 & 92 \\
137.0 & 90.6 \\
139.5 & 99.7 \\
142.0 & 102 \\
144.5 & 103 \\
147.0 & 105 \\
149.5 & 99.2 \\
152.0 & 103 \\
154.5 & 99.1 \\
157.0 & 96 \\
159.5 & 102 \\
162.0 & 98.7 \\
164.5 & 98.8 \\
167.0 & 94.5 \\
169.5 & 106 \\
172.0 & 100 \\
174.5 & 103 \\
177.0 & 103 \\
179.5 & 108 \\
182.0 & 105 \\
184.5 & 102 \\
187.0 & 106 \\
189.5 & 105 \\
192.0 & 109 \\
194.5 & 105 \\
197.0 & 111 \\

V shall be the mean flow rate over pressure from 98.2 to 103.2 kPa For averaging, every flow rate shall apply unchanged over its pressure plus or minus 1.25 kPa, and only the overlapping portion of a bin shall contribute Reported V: 93.9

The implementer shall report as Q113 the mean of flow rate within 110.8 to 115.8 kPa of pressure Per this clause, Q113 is 97.3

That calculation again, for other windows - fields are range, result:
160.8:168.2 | 97.3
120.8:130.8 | 96.5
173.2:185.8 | 104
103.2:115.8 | 95.3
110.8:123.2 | 94.7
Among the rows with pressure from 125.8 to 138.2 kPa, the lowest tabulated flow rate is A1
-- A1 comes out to 90.6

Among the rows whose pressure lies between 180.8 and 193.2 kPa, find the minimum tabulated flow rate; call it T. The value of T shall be 102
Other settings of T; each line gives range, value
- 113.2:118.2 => 92.8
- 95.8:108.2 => 92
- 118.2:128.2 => 88.7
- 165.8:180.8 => 94.5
